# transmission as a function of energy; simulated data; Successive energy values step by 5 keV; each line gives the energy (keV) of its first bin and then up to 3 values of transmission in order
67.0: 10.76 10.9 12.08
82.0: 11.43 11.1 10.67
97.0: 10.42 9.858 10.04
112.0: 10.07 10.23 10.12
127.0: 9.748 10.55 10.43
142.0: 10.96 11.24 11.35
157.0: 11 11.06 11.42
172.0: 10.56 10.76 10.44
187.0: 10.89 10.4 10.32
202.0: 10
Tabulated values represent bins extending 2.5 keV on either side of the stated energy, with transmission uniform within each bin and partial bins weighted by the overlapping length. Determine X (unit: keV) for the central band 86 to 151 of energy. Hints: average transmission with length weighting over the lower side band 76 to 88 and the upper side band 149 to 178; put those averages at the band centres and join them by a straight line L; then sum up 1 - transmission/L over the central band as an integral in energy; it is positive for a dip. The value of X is 5.1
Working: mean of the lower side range 11.5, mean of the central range 10.4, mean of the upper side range 11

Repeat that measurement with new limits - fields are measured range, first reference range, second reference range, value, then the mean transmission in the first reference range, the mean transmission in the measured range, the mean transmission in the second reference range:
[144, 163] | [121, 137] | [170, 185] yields -1.4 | 10.2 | 11.2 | 10.6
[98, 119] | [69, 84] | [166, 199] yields 2.1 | 11.4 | 10.1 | 10.7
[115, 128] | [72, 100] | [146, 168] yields 1.3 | 11.1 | 10.1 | 11.2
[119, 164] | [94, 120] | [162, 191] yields -1.0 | 10.1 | 10.7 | 10.8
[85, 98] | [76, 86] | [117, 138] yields 0.6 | 11.6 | 10.8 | 10.2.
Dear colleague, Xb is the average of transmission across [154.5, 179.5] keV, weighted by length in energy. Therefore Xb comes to 11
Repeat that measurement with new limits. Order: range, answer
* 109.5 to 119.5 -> 10.2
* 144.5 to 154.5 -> 11.3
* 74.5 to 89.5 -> 11.5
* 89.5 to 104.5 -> 10.3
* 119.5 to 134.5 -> 10.1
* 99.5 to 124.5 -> 10.1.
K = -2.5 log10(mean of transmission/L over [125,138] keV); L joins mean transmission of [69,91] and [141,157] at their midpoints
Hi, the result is 0.10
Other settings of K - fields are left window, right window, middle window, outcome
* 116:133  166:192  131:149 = -0.052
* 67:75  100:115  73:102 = -0.050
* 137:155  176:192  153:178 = -0.014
